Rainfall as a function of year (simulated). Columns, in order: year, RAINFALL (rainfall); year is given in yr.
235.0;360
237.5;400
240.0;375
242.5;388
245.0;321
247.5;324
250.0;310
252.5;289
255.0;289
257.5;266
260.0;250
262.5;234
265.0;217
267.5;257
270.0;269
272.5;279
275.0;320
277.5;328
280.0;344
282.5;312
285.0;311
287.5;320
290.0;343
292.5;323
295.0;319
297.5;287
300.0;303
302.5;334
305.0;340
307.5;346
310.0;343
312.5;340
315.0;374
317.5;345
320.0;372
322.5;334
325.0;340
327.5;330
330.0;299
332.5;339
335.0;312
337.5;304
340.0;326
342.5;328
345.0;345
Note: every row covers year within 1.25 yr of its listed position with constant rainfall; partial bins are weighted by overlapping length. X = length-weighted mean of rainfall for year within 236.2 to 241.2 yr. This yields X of 387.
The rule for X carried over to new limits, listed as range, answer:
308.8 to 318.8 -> 351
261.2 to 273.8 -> 251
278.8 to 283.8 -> 328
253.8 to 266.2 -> 251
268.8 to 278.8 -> 299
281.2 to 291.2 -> 322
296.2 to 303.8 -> 308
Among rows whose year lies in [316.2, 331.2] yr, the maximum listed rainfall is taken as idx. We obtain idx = 372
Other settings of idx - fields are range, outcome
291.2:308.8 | 346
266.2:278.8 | 328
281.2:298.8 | 343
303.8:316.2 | 374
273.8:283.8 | 344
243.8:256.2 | 324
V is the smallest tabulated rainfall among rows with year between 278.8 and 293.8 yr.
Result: 311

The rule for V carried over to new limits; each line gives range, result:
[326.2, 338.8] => 299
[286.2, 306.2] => 287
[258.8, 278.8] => 217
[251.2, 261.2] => 250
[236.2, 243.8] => 375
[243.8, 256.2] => 289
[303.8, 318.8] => 340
